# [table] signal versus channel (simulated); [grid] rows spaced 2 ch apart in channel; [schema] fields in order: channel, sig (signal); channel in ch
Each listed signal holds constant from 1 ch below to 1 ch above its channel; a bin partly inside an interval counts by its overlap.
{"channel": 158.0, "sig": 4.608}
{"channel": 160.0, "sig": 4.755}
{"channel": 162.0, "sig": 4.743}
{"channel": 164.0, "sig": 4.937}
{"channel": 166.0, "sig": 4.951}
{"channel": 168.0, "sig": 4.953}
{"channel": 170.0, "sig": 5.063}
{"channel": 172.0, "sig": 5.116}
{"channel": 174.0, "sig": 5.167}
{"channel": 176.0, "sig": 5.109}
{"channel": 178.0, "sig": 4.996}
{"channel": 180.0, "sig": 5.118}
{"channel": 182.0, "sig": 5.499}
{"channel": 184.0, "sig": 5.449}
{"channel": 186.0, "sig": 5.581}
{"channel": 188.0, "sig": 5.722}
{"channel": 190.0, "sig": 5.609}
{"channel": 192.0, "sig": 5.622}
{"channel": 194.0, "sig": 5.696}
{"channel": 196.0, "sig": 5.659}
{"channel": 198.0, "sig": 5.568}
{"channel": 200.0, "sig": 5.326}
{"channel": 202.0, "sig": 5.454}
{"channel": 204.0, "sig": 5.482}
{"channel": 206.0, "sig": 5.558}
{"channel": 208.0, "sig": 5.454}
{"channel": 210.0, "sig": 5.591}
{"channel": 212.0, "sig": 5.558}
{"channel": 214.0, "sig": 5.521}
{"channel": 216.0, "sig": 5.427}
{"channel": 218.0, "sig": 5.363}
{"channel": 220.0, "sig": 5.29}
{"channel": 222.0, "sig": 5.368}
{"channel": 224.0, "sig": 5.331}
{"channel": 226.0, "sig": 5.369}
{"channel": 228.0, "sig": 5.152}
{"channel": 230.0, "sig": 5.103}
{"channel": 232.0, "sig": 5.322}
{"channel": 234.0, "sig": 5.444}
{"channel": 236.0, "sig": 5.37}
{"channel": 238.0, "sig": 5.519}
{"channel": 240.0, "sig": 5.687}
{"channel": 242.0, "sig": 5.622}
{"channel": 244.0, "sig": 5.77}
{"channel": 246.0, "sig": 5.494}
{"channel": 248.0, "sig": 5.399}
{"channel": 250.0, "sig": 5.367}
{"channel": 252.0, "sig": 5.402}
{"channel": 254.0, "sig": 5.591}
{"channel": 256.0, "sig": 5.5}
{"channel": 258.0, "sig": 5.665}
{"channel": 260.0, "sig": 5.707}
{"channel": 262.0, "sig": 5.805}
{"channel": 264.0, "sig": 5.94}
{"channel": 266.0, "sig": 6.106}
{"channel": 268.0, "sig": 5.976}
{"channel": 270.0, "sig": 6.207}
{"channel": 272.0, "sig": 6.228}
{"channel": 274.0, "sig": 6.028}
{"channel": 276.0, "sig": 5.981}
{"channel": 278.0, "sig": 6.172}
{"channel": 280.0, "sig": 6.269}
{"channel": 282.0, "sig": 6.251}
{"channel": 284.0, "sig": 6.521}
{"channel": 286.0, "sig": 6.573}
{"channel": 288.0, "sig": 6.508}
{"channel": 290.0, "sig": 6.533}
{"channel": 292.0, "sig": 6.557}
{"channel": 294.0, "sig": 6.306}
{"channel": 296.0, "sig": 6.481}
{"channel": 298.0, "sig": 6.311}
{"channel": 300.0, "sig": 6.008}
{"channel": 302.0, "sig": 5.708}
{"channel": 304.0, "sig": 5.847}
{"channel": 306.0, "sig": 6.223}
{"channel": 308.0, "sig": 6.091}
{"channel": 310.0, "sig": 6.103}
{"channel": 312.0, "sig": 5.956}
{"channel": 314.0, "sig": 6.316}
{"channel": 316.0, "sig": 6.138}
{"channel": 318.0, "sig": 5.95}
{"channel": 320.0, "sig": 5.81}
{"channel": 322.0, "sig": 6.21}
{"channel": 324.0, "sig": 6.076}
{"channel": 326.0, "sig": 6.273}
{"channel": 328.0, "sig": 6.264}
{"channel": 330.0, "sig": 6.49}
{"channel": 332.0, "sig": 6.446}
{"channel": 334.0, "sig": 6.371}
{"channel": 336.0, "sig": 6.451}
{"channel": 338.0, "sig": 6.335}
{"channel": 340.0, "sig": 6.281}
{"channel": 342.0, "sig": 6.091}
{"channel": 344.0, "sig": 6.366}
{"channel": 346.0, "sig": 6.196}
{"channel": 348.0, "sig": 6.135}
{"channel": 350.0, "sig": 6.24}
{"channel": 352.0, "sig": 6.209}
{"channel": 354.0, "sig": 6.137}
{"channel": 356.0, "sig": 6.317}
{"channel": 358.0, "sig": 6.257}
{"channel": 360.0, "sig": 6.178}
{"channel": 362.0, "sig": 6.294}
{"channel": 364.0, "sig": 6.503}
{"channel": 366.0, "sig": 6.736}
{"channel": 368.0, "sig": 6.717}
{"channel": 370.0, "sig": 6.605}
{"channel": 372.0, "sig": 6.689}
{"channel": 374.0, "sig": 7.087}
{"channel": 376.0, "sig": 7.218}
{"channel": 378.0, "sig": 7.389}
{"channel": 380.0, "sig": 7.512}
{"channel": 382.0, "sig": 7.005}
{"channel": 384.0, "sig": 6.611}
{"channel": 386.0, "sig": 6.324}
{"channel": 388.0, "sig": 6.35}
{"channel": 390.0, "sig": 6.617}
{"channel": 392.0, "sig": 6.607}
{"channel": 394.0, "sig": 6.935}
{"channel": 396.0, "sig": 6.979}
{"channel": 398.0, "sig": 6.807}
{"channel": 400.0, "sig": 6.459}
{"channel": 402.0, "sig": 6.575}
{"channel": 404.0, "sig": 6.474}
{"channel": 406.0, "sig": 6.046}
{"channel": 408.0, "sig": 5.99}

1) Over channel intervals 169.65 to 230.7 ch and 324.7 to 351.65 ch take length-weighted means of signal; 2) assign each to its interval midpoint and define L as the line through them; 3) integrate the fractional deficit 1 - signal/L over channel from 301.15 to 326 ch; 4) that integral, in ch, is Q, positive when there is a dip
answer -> 0.4 ch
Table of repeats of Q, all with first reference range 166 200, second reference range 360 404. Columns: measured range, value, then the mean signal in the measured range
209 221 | 0.3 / 5.46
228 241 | 0.7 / 5.39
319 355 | 1.0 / 6.24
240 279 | 0.7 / 5.78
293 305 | 0.1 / 6.11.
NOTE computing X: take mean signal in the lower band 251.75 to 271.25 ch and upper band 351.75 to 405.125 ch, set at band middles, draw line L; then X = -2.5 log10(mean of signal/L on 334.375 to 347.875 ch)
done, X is 0.02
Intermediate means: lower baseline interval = 5.81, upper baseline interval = 6.66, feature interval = 6.28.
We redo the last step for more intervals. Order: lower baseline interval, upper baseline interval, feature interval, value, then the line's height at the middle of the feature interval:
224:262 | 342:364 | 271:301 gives -0.10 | 5.77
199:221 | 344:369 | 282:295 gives -0.10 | 5.92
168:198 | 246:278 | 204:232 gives 0.03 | 5.56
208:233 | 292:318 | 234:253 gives 0.01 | 5.58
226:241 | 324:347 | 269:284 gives -0.08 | 5.77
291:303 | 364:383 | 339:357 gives 0.08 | 6.72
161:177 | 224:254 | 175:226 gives -0.05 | 5.2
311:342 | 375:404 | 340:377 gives 0.01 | 6.52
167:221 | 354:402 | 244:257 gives 0.06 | 5.8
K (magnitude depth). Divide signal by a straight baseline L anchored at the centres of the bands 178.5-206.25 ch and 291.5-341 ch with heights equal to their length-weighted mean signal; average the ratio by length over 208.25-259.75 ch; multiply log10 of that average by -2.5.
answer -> 0.06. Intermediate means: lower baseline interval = 5.51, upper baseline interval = 6.2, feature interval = 5.45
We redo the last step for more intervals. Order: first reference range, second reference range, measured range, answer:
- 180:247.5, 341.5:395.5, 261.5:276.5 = -0.03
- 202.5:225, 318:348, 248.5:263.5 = 0.03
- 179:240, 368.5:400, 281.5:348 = 0.01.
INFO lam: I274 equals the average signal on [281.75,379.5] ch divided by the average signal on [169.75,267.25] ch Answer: 1.2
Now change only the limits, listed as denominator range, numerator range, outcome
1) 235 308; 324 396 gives 1.09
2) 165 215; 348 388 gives 1.23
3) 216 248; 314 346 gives 1.15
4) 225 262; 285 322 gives 1.13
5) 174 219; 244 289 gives 1.09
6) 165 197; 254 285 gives 1.13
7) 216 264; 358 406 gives 1.22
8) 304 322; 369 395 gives 1.13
